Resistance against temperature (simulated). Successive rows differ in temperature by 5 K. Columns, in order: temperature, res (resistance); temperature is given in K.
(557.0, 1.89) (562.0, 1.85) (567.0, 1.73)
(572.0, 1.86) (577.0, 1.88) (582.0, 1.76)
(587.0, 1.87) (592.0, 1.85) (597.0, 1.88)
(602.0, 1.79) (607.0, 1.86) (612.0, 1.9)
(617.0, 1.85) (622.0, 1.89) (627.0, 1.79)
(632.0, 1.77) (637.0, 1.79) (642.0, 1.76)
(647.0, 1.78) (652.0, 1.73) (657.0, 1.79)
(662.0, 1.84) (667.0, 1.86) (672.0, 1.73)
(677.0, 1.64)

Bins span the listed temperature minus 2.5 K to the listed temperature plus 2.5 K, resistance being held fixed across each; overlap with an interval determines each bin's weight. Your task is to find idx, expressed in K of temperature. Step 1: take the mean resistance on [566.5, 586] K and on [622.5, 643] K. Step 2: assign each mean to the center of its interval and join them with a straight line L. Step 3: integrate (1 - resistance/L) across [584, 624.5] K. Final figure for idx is -1.2 K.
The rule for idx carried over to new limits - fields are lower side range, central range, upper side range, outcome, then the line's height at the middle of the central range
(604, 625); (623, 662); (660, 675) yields 1.1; 1.84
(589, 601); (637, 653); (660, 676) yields 0.4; 1.81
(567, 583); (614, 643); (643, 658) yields -0.5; 1.78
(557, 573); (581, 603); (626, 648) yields -0.4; 1.8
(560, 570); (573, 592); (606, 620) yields -0.2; 1.82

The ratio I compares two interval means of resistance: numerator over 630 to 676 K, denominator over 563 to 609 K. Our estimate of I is 0.97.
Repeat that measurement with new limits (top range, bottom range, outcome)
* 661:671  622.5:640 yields 1.02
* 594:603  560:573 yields 1.02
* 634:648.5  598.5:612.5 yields 0.96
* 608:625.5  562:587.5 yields 1.03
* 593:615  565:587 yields 1.02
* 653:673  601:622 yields 0.97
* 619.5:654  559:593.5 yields 0.98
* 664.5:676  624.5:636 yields 1.00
